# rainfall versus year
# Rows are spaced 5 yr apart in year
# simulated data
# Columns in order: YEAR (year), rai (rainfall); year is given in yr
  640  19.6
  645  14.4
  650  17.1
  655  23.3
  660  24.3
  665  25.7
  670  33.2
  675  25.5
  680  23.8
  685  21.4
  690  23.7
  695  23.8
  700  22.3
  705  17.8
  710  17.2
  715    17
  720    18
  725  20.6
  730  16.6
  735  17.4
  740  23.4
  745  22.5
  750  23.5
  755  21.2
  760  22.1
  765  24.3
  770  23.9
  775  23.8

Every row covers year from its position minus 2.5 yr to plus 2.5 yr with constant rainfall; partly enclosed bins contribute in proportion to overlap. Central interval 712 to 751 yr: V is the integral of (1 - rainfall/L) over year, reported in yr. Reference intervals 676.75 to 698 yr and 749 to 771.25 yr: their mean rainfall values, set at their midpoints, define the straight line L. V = 5.6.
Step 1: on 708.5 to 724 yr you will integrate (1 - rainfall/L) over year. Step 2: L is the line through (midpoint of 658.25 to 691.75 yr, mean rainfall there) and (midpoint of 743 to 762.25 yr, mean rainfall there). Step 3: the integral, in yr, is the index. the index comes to 3.9 yr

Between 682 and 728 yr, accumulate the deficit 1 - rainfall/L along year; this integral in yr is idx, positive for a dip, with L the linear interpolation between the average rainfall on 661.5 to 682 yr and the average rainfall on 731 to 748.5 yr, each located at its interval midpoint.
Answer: 7.3 yr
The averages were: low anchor 27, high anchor 20.9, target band 20.2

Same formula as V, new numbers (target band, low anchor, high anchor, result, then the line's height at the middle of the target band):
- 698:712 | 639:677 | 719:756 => 1.6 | 21.5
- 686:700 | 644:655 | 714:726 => -3.9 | 18.2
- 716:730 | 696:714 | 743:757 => 1.4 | 20.6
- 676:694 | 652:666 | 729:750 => -0.2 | 22.9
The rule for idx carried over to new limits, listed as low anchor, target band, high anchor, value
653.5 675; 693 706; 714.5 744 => 0.6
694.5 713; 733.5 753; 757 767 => 0.1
